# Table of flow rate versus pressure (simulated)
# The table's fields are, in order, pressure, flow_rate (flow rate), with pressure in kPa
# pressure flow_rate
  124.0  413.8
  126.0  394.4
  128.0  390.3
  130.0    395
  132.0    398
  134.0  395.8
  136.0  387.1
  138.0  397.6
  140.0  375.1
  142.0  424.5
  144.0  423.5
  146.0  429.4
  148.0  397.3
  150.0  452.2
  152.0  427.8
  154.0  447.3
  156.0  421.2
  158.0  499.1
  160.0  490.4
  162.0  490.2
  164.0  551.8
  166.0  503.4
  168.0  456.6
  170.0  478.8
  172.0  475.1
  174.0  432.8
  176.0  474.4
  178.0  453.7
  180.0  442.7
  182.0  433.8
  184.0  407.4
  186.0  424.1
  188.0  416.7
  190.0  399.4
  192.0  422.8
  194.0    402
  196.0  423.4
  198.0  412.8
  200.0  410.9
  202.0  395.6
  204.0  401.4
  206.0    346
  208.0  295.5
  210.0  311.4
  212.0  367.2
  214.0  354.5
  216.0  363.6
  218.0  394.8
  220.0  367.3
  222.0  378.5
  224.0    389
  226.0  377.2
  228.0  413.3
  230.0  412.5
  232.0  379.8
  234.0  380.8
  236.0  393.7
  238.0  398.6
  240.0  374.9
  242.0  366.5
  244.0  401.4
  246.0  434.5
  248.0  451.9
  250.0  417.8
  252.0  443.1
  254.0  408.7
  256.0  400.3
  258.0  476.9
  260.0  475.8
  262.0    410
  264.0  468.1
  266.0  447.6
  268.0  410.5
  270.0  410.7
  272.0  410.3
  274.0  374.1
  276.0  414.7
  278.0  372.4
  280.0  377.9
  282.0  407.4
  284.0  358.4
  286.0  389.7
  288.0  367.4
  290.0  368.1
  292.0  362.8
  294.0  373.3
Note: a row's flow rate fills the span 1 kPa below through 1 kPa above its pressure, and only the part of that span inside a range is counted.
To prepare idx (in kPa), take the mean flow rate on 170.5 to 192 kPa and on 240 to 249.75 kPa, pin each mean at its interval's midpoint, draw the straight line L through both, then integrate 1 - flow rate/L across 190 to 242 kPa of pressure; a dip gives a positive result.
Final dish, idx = 4.8 kPa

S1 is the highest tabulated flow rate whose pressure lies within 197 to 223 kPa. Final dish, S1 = 412.8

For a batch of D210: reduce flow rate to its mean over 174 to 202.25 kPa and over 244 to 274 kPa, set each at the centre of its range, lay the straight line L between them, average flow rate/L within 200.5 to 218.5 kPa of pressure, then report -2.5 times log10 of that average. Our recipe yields 0.184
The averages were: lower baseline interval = 424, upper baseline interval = 430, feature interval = 359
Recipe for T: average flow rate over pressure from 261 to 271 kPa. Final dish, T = 429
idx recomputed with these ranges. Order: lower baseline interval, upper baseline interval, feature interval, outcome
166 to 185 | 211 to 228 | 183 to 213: 1.8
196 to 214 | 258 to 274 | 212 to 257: 0.6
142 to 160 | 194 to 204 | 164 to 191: -1.7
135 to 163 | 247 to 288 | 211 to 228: 1.9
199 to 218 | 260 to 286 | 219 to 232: -0.5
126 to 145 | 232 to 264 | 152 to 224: -2.6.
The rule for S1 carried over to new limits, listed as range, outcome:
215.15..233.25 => 413.3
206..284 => 476.9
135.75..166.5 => 551.8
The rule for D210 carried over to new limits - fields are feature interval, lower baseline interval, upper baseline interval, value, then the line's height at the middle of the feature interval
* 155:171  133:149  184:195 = -0.19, 408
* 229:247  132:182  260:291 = 0.06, 416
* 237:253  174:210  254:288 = 0.00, 410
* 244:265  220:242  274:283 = -0.13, 389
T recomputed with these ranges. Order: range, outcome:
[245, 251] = 435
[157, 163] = 493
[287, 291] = 368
